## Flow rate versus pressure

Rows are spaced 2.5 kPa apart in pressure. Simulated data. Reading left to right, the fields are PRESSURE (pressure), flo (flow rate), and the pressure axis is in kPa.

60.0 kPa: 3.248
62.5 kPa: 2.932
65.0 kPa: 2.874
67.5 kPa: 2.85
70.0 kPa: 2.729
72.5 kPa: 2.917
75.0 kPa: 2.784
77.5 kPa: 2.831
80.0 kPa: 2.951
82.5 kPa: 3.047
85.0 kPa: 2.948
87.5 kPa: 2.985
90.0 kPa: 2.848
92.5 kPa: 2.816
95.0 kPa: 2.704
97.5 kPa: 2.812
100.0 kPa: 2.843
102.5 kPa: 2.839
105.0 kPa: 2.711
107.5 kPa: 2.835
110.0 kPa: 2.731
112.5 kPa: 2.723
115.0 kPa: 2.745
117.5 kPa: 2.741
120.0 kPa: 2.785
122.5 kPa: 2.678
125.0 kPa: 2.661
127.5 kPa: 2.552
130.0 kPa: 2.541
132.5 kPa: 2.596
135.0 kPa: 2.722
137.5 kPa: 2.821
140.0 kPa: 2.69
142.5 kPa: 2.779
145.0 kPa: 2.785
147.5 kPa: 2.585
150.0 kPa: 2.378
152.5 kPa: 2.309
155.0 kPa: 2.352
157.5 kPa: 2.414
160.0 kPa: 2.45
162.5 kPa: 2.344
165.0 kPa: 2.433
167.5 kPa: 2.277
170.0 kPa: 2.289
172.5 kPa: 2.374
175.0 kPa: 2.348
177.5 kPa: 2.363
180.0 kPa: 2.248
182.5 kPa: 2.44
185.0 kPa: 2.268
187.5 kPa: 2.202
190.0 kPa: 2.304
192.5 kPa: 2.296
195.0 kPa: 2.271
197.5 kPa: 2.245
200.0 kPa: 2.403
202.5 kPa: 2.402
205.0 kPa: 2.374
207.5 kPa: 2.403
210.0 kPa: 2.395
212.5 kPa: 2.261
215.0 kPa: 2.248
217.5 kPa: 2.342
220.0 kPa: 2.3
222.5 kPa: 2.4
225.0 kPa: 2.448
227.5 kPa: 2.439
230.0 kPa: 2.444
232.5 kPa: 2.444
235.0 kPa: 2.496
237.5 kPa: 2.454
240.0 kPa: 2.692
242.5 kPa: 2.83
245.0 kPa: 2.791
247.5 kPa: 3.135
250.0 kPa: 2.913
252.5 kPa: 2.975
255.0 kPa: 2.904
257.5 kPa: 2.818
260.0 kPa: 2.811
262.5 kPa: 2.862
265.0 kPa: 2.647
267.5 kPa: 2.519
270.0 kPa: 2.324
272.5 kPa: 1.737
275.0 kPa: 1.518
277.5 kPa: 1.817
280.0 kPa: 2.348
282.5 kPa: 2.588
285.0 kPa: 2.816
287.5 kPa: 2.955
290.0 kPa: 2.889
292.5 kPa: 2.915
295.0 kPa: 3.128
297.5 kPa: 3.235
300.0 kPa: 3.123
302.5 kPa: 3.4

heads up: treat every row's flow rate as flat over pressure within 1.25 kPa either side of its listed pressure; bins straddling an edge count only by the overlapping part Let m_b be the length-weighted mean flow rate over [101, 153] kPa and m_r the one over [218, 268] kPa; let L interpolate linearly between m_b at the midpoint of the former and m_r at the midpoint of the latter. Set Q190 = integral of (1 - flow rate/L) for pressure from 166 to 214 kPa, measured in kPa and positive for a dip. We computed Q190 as 6.2 kPa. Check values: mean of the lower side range 2.68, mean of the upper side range 2.66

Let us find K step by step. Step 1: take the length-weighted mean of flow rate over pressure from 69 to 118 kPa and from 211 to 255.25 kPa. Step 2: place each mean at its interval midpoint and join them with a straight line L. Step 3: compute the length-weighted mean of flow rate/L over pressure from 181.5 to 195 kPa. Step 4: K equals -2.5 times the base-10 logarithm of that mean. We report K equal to 0.16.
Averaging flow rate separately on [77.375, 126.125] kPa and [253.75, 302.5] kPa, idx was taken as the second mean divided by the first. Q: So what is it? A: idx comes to 0.94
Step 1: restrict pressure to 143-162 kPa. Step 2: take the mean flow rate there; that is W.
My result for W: 2.47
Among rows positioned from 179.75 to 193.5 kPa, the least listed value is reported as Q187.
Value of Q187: 2.202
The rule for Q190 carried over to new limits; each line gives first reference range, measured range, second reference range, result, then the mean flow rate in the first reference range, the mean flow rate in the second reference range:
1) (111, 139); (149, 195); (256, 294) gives 5.2 kPa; 2.69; 2.51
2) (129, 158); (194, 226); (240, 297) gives 3.4 kPa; 2.59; 2.66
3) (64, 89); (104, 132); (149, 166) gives -0.7 kPa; 2.89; 2.38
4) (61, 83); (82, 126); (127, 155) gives -0.8 kPa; 2.88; 2.6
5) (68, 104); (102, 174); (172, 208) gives 0.2 kPa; 2.86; 2.33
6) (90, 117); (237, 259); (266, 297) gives -2.7 kPa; 2.78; 2.48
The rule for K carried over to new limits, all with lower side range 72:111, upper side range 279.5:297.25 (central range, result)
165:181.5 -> 0.220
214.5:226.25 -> 0.207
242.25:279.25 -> 0.115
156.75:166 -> 0.182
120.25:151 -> 0.077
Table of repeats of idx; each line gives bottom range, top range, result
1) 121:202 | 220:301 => 1.07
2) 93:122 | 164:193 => 0.84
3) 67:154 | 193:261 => 0.92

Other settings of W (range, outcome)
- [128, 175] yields 2.5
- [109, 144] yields 2.7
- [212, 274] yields 2.57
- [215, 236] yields 2.4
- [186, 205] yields 2.31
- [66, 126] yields 2.81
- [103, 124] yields 2.75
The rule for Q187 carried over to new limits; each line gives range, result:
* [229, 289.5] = 1.518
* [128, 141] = 2.541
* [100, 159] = 2.309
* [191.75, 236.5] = 2.245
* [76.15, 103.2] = 2.704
